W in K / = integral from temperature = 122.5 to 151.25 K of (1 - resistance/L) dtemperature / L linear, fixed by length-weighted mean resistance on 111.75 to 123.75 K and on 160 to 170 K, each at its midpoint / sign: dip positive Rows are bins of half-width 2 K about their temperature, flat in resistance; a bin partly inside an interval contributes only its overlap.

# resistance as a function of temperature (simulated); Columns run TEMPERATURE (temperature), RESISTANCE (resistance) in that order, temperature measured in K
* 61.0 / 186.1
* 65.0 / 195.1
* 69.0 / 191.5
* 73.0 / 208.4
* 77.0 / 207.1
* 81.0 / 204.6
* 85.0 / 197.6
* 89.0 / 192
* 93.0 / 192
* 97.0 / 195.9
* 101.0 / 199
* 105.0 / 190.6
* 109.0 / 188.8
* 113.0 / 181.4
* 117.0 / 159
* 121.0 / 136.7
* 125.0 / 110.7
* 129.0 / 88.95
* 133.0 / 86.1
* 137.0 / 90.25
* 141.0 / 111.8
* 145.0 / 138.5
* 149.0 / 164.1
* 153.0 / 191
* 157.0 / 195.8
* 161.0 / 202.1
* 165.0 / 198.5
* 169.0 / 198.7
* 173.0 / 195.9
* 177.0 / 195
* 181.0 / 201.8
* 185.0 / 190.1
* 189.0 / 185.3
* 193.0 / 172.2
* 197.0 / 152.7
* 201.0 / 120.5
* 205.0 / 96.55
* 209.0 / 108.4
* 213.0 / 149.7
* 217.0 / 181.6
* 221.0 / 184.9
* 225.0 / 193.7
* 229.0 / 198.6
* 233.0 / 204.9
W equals 9.9 K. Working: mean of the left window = 155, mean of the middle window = 114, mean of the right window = 200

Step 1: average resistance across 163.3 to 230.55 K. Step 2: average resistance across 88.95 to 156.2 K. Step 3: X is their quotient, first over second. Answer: 1.12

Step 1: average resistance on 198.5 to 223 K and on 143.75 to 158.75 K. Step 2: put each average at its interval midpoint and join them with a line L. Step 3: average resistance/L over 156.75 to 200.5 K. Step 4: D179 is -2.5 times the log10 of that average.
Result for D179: -0.18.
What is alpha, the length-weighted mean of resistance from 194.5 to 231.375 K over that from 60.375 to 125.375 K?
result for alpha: 0.83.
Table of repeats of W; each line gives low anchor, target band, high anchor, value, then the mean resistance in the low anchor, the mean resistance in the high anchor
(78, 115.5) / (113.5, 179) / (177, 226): 8.42 K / 193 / 162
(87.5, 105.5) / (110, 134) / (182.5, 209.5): 6.82 K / 194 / 150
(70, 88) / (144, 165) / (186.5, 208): -2.12 K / 203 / 145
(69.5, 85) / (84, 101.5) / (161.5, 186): 0.70 K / 204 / 197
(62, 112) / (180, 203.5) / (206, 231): 0.73 K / 196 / 167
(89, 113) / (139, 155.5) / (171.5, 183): 3.62 K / 192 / 198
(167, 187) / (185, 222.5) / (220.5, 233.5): 8.44 K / 196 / 196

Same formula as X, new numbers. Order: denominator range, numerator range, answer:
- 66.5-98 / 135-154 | 0.69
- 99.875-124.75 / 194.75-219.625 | 0.80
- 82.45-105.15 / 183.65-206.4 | 0.79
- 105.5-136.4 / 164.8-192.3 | 1.42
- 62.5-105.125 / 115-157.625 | 0.67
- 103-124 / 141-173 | 1.07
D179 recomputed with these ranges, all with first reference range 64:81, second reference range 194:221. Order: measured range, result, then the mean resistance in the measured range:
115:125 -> 0.27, 140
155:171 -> -0.23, 199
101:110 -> -0.03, 192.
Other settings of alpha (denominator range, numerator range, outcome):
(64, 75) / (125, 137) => 0.46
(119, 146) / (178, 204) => 1.56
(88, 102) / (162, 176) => 1.02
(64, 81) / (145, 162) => 0.90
